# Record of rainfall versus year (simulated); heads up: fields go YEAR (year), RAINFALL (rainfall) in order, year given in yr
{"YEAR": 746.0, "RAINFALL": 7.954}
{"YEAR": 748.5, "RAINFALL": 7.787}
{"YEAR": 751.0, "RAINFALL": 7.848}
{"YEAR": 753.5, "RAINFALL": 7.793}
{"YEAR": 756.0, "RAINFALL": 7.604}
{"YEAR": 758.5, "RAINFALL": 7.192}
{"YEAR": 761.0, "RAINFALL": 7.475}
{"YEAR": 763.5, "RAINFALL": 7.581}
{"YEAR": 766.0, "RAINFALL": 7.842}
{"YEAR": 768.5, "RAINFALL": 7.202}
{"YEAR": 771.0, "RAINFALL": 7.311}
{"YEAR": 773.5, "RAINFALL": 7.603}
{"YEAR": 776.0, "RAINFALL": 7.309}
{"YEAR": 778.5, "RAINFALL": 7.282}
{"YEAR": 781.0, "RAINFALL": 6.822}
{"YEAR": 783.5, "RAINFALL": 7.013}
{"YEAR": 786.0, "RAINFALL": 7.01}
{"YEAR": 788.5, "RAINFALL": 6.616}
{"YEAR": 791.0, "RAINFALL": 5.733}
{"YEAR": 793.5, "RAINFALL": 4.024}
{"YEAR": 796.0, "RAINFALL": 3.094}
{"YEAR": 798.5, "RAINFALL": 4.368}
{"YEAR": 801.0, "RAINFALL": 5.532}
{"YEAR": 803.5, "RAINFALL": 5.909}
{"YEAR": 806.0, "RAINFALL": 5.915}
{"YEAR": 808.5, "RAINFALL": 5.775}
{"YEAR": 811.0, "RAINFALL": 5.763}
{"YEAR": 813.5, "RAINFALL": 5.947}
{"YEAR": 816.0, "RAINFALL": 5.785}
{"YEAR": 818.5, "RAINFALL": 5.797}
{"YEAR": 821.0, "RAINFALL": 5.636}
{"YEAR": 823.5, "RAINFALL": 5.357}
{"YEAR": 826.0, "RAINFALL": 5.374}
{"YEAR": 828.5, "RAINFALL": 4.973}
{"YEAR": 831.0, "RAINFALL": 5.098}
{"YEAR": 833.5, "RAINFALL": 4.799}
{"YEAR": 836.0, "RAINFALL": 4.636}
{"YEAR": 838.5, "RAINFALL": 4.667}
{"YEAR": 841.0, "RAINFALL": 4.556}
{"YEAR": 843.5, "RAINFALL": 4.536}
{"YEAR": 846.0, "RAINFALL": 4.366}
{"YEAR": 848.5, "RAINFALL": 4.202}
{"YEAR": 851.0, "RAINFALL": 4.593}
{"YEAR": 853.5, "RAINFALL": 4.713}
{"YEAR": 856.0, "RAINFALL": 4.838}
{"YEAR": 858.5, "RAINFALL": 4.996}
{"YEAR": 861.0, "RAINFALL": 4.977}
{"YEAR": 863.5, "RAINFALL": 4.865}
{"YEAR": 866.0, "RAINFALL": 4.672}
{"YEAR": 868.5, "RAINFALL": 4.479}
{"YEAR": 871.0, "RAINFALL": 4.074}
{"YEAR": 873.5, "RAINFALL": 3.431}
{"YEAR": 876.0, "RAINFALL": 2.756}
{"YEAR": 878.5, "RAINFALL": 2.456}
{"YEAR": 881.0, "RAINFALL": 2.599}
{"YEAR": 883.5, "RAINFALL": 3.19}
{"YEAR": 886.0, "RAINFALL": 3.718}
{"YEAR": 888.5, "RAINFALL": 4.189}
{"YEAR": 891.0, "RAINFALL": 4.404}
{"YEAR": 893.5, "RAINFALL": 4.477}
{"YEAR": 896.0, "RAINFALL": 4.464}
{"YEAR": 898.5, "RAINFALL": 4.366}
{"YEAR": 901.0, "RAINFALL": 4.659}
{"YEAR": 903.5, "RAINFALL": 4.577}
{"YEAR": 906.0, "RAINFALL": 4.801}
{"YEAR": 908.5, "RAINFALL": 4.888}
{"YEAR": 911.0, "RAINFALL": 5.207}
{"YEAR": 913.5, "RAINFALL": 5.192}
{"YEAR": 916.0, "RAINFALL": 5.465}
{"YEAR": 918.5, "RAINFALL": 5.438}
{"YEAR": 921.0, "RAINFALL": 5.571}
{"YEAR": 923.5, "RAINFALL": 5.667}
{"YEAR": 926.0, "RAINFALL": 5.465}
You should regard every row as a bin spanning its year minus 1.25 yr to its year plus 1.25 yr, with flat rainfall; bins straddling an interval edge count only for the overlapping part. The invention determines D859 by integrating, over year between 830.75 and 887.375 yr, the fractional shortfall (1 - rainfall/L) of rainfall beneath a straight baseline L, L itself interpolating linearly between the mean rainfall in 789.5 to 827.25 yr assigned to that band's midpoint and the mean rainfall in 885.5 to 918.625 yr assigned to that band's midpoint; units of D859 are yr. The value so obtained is 9.0 yr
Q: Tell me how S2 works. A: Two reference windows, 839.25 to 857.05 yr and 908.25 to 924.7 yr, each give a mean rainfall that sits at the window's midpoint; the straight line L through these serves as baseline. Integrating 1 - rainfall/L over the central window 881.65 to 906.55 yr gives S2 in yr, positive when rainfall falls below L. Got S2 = 4.3 yr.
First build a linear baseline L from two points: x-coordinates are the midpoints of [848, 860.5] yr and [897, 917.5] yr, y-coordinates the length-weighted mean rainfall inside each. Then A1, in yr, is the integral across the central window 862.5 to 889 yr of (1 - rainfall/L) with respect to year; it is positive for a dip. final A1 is 6.3 yr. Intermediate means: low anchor 4.71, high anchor 4.9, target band 3.65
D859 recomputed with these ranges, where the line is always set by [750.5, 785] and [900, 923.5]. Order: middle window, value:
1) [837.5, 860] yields 5.5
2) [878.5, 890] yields 4.6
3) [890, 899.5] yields 1.7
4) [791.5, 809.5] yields 5.0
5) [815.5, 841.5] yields 5.2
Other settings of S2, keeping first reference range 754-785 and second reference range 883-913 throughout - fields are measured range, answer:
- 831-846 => 2.98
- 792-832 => 6.91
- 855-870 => 1.35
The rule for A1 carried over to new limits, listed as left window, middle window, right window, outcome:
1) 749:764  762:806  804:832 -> 2.5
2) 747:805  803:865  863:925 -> 5.1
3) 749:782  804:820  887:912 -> 1.6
